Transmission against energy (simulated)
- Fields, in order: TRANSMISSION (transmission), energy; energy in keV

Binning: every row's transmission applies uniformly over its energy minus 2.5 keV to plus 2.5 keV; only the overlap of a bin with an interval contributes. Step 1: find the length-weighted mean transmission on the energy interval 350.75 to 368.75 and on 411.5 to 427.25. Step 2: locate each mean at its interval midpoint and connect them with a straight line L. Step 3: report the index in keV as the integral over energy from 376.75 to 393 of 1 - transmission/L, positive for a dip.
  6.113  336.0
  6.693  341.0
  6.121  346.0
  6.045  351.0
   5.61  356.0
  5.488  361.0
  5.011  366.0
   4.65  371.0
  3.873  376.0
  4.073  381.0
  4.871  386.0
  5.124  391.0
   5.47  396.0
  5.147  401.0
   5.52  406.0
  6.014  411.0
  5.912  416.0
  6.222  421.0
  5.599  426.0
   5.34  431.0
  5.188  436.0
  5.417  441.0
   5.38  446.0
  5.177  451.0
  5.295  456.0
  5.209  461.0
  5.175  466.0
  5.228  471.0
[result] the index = 3.1 keV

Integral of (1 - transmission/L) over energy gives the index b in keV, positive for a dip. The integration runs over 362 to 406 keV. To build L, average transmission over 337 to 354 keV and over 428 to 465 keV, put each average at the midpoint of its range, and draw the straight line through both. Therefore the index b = 7.7 keV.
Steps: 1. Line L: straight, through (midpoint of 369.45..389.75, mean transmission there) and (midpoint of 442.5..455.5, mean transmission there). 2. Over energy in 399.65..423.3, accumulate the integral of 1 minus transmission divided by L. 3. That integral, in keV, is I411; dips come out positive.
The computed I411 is -4.8 keV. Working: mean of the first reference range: 4.4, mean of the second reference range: 5.29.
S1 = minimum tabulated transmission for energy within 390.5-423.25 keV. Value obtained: 5.124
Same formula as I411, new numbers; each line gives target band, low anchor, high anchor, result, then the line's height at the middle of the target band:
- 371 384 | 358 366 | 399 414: 3.09 keV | 5.43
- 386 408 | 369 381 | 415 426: -0.89 keV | 5.06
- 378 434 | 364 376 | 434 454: -4.73 keV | 4.95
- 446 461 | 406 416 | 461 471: 0.26 keV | 5.35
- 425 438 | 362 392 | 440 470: -0.74 keV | 5.07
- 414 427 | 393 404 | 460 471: -1.66 keV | 5.27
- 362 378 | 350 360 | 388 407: 2.77 keV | 5.58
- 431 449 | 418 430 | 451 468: 0.76 keV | 5.56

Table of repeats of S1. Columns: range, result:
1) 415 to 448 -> 5.188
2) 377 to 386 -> 4.073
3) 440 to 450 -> 5.38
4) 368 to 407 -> 3.873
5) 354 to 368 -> 5.011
